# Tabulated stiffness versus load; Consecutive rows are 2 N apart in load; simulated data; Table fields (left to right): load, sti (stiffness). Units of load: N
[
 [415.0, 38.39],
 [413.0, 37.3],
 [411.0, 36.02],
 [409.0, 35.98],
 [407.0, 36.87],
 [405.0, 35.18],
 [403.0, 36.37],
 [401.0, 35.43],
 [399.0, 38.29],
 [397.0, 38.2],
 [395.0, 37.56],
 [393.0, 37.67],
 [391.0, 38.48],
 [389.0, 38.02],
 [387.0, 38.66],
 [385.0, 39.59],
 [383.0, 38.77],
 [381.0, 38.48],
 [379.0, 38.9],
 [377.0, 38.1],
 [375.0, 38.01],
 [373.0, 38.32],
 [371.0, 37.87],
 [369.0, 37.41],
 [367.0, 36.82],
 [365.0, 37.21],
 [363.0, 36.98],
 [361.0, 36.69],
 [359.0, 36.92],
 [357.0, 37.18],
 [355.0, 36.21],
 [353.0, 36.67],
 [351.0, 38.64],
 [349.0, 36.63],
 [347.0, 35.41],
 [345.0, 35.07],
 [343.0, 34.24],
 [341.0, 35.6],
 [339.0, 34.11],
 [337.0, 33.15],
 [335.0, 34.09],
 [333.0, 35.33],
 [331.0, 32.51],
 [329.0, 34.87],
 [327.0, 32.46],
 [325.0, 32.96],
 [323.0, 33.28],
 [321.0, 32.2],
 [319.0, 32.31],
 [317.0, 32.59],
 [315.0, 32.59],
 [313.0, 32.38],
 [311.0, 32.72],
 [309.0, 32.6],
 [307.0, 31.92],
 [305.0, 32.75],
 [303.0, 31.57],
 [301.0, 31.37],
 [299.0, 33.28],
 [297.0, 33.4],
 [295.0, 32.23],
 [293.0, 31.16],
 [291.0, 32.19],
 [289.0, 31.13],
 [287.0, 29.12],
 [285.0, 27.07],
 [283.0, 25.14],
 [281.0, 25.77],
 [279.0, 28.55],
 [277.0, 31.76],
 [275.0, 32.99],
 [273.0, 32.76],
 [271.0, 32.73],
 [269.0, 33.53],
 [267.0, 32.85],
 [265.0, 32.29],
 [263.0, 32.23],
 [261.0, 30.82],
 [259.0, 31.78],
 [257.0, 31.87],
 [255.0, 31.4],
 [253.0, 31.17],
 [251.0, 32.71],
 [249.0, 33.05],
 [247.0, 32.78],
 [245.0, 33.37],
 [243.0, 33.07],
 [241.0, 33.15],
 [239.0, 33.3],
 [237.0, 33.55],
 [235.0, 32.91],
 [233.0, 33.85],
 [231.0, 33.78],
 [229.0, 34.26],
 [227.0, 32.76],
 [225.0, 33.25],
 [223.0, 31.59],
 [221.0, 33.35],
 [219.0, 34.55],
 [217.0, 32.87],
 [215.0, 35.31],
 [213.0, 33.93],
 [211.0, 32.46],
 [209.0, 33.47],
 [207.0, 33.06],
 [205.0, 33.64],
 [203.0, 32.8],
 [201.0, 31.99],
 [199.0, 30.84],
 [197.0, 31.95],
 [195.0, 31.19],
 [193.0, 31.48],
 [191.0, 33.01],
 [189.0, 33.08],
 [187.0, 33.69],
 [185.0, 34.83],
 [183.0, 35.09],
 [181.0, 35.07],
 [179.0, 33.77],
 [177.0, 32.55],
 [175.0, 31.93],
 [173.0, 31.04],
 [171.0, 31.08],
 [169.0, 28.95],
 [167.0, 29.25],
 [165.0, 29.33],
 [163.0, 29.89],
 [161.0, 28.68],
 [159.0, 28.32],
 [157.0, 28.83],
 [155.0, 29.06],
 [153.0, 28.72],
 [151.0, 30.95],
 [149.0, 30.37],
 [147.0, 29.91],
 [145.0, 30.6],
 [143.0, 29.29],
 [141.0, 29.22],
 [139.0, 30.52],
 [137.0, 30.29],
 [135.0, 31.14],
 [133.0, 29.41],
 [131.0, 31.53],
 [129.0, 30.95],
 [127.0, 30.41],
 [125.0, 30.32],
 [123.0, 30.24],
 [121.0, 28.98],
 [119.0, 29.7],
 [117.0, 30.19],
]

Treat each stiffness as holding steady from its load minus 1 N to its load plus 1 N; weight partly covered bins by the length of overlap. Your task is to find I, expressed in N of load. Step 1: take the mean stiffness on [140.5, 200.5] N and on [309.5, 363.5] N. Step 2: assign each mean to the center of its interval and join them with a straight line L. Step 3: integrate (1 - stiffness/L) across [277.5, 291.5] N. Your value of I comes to 2.1 N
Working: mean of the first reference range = 31.1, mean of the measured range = 28.4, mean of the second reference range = 34.5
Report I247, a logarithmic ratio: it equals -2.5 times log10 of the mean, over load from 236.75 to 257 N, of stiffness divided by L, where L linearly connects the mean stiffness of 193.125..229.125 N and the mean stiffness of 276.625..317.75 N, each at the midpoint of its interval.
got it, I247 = -0.02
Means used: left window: 32.9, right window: 31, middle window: 32.7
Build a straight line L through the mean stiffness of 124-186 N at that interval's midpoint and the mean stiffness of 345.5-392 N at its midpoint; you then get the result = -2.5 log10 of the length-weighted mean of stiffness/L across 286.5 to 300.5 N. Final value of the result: 0.11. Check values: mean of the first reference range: 30.7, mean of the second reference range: 37.6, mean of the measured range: 31.9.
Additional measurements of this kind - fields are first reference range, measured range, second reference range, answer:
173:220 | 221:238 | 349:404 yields 0.02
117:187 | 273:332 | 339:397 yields 0.12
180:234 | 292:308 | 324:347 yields 0.05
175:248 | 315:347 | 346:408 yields 0.08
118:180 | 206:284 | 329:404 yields 0.02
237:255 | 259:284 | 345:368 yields 0.09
